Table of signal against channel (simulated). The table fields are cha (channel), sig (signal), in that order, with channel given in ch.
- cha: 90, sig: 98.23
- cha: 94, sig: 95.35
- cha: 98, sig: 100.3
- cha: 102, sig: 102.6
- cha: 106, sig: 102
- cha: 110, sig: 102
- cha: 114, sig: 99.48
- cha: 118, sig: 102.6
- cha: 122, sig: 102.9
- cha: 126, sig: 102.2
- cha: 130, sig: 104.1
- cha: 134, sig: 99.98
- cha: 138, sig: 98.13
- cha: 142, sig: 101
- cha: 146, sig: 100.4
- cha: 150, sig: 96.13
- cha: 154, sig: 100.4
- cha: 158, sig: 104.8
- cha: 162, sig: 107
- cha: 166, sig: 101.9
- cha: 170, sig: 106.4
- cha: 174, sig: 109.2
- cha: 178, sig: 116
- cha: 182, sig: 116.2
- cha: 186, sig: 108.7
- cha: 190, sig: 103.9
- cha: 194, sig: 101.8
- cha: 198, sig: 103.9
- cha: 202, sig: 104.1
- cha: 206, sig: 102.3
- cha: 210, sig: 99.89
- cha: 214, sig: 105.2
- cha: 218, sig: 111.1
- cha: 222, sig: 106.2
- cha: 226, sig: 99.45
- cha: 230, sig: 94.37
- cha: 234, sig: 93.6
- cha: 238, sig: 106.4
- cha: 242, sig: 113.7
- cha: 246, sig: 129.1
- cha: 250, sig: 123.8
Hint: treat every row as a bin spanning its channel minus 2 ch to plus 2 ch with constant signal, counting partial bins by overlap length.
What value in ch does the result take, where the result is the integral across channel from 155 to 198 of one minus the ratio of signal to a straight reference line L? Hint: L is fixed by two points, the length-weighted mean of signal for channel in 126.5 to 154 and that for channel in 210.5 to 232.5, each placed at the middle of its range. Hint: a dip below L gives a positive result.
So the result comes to -2.5 ch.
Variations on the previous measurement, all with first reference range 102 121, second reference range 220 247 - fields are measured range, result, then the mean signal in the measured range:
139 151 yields 0.4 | 99.3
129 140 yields 0.2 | 100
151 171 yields -0.1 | 104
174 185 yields -1.1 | 114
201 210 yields 0.2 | 102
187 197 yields 0.0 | 104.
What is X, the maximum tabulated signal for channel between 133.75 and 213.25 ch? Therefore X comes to 116.2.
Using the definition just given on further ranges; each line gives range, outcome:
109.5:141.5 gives 104.1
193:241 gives 111.1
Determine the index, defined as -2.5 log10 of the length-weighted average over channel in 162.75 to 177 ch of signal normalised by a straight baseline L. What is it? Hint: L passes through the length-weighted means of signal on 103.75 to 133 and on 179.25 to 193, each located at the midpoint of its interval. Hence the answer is 0.01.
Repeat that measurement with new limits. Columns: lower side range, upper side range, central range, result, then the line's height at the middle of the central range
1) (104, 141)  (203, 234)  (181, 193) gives -0.067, 102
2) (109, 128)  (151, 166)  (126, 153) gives 0.026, 103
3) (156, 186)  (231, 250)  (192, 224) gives 0.058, 110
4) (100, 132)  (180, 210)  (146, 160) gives 0.035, 104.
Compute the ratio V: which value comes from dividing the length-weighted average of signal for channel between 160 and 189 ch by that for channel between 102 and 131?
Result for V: 1.07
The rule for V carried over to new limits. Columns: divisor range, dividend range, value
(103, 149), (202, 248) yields 1.04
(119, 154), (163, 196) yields 1.07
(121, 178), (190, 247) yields 1.02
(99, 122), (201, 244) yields 1.01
